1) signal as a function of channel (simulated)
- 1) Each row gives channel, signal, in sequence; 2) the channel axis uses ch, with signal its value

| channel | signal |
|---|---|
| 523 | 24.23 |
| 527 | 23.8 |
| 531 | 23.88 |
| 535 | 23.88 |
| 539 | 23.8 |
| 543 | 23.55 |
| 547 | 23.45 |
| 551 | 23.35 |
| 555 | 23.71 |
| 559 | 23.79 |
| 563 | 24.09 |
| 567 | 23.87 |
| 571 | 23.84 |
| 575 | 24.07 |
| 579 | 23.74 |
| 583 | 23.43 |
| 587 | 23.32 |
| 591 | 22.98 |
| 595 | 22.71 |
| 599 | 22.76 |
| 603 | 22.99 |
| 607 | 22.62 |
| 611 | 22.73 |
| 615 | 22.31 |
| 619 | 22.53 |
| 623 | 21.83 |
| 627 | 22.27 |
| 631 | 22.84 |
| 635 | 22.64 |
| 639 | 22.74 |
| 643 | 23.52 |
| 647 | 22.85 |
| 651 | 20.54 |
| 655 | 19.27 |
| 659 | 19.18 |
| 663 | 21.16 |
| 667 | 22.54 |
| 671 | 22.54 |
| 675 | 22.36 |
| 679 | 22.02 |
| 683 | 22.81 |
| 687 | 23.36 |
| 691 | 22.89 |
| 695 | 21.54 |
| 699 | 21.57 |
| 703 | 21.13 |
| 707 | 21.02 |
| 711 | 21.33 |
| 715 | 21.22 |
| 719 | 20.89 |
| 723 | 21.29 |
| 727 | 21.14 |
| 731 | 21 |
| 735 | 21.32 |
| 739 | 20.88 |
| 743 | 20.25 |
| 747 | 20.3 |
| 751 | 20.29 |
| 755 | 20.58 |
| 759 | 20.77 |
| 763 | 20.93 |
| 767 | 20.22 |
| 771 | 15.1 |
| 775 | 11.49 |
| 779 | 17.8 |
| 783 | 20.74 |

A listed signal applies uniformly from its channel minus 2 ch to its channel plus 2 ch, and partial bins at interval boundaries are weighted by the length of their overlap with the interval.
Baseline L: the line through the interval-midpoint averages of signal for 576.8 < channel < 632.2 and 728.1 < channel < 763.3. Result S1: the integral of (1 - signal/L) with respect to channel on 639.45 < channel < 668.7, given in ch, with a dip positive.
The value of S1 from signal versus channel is 0.9 ch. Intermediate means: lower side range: 22.8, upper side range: 20.7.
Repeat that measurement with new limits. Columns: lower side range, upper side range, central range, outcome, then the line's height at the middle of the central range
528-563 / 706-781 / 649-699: -1.13 ch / 21.2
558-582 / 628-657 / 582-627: 0.60 ch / 23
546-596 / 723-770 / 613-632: 0.32 ch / 22.7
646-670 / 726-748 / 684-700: -1.18 ch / 20.9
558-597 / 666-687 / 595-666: 2.94 ch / 23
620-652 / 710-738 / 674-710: -0.69 ch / 21.6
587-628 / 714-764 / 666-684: -0.61 ch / 21.7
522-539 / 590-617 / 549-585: -0.70 ch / 23.3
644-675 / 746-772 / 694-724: -0.92 ch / 20.6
